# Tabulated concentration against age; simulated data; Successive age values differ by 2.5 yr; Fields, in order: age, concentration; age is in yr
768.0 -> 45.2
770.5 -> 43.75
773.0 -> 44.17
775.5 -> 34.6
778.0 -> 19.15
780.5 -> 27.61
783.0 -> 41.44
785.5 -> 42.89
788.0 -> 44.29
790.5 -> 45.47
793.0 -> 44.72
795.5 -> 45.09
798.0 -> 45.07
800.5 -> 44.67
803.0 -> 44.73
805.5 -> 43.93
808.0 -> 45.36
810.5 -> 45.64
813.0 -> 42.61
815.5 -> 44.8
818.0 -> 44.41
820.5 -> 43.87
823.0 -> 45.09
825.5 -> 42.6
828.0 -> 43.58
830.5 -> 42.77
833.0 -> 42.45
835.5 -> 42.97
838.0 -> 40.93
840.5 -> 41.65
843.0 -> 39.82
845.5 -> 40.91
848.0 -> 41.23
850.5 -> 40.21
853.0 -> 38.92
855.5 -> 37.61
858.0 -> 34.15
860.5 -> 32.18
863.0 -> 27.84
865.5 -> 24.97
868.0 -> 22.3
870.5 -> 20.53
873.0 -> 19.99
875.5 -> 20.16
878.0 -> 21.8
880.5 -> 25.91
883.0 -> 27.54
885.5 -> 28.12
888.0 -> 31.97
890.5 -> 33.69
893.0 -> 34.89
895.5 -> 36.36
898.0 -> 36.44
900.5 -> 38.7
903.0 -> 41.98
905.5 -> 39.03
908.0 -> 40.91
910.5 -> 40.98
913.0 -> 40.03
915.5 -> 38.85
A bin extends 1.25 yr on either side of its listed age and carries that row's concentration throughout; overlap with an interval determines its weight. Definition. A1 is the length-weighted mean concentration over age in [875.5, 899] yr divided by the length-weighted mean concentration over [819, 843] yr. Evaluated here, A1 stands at 0.7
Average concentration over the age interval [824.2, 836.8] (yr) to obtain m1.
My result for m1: 42.9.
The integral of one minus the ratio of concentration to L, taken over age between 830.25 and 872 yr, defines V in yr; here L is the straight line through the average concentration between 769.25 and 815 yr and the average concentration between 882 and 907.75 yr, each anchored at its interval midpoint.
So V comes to 2.5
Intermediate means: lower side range 41.5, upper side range 35.2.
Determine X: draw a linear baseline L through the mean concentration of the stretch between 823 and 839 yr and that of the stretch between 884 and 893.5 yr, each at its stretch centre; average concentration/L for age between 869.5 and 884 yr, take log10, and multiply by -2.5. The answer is 0.44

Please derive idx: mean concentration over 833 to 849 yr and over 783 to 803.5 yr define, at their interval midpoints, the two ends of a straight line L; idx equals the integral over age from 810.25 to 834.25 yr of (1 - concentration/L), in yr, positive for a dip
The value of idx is -0.6 yr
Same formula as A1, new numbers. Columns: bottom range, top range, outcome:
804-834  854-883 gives 0.60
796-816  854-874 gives 0.62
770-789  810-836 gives 1.18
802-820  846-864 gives 0.82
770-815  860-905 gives 0.71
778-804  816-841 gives 1.04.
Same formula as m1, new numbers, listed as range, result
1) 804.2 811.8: 45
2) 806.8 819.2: 44.6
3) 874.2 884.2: 23.8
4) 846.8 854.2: 40.1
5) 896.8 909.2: 39.4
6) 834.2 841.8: 41.8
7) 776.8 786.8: 32.9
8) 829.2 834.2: 42.6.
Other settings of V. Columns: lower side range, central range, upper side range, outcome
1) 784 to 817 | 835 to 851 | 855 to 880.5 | -4.1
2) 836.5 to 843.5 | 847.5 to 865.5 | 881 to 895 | 1.3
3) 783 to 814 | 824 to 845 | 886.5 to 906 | -0.3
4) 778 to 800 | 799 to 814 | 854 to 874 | -2.7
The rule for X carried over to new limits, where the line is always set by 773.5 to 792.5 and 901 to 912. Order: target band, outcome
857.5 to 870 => 0.390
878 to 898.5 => 0.276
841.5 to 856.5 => -0.024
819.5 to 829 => -0.146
